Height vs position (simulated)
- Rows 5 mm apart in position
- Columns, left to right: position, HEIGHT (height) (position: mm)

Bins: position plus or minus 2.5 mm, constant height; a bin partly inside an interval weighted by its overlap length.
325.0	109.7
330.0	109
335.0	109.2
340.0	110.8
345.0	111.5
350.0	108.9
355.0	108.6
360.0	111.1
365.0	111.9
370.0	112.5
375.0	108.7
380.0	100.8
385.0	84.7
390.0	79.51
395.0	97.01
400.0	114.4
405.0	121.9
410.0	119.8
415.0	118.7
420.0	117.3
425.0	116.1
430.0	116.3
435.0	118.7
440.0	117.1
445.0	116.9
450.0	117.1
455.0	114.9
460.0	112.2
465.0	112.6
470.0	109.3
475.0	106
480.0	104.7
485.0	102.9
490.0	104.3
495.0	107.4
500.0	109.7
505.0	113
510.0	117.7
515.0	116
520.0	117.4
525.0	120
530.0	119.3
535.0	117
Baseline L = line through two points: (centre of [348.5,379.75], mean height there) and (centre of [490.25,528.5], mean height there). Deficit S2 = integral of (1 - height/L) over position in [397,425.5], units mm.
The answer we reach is -1.7 mm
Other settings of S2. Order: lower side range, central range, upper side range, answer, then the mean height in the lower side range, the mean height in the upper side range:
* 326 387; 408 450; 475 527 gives -3.19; 108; 111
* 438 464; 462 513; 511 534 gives 3.46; 115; 118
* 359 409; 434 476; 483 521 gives -2.19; 105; 111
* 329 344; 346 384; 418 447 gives 1.33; 110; 117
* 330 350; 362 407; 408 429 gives 4.36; 110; 118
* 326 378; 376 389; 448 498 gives 1.99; 110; 109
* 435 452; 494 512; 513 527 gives 0.84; 117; 118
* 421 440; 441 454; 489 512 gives -0.14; 117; 111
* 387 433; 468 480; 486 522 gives 0.49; 111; 112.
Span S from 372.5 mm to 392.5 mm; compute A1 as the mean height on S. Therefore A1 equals 93.4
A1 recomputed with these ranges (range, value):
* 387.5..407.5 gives 103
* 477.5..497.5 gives 105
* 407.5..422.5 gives 119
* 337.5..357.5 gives 110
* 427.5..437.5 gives 118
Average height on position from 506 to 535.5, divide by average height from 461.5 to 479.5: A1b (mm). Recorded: 1.08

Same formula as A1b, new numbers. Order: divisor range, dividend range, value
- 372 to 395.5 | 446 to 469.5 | 1.21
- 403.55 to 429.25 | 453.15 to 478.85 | 0.93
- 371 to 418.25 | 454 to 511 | 1.04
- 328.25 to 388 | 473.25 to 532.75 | 1.04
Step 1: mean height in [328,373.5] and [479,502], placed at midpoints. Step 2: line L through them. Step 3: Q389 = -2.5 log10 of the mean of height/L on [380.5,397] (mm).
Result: 0.228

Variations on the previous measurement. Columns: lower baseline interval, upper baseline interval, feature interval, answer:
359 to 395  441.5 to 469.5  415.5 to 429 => -0.081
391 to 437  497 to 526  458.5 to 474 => 0.039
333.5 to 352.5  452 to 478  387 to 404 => 0.122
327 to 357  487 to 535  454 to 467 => -0.004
